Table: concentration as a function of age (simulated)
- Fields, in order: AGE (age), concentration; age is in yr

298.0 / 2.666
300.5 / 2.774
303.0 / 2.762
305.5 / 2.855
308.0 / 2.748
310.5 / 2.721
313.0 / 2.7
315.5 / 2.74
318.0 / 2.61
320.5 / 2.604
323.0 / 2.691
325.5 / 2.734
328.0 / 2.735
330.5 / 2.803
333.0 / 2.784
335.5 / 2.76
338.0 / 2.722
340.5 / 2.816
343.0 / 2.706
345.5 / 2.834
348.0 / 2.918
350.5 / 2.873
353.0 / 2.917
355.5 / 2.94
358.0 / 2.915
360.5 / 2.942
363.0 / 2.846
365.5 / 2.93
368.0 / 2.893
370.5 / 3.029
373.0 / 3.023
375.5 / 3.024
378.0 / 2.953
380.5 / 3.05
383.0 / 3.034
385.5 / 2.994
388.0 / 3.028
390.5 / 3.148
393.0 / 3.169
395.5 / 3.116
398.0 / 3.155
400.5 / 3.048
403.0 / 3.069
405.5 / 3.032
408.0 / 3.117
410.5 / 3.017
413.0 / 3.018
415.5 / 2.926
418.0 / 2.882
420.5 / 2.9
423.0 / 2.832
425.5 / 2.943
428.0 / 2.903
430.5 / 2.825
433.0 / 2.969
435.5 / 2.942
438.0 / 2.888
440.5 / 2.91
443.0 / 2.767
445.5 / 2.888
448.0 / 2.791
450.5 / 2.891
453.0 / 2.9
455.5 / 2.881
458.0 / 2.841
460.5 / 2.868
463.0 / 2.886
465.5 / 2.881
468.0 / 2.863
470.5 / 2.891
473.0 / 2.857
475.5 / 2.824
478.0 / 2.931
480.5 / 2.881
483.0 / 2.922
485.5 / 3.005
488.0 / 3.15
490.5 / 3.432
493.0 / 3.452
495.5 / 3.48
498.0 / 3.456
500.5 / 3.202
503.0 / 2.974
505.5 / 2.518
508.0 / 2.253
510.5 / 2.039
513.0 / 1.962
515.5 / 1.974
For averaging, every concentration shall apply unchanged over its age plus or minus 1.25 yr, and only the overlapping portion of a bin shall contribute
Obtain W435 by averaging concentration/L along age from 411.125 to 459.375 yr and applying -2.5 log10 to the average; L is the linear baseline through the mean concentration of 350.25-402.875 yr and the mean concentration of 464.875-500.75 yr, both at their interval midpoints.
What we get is 0.06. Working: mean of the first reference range 3.01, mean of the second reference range 3.08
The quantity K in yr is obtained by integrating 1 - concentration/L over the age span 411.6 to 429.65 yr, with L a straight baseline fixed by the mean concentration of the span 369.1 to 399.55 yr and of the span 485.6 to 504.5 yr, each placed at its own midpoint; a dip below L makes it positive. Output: 1.25 yr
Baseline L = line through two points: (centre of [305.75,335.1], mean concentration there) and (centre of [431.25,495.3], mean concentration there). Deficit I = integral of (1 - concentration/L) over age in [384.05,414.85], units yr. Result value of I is -2.4 yr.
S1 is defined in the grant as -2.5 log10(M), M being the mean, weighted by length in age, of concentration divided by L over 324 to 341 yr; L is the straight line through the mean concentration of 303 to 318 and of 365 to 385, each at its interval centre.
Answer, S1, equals 0.03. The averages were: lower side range 2.74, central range 2.76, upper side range 2.99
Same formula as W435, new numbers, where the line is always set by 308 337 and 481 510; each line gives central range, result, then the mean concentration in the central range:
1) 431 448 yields 0.021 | 2.88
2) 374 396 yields -0.081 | 3.05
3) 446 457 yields 0.035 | 2.87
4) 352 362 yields -0.055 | 2.93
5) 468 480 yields 0.048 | 2.87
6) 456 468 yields 0.042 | 2.87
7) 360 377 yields -0.057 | 2.96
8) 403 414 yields -0.062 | 3.05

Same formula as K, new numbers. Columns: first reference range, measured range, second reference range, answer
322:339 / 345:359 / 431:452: -0.7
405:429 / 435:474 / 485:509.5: 1.9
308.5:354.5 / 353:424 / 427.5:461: -4.6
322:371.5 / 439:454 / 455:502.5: 0.7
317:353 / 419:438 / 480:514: -0.3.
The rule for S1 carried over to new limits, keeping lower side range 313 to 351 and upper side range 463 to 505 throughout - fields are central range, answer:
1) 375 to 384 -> -0.06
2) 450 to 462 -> 0.05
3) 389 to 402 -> -0.09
